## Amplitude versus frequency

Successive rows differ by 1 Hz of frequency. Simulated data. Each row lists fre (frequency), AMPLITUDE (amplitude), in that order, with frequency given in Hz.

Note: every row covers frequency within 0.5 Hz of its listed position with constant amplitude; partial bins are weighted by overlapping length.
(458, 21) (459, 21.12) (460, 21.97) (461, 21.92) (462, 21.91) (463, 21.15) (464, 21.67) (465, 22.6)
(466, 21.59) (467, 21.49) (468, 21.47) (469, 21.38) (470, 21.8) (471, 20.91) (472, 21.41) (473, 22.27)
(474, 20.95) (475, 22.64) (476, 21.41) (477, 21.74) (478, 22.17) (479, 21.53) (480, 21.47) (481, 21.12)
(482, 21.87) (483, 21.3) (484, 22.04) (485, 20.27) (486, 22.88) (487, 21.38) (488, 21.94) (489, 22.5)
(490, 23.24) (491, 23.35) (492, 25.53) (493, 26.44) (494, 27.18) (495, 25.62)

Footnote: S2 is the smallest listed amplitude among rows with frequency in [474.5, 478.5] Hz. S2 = 21.41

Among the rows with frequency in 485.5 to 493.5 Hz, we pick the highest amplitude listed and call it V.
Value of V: 26.44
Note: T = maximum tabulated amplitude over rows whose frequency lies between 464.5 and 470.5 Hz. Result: 22.6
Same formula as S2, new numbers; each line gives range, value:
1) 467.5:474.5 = 20.91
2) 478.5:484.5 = 21.12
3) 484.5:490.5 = 20.27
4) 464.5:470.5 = 21.38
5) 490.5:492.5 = 23.35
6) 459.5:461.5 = 21.92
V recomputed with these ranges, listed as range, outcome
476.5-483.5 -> 22.17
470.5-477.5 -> 22.64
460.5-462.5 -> 21.92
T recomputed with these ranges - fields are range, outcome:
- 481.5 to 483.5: 21.87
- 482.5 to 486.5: 22.88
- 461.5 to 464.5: 21.91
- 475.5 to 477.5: 21.74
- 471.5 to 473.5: 22.27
